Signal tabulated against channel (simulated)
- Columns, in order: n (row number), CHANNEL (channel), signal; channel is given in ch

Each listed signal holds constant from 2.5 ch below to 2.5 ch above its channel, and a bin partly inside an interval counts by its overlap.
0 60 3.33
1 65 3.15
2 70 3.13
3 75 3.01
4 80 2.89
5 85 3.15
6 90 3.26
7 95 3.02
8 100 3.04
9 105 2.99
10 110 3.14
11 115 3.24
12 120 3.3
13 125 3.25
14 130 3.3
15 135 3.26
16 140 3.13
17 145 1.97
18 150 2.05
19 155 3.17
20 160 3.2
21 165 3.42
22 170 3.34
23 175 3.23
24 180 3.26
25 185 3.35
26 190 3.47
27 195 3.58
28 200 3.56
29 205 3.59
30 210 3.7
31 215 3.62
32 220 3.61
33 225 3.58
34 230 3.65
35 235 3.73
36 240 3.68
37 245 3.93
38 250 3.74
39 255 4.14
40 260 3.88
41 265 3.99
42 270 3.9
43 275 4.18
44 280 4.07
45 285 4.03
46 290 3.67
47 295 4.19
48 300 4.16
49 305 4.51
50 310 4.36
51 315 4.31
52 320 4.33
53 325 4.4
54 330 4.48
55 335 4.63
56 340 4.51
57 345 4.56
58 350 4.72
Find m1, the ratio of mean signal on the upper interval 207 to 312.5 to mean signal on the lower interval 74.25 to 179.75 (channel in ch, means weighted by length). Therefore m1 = 1.28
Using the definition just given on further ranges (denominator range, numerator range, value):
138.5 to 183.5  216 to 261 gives 1.26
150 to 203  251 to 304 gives 1.22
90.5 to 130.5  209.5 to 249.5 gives 1.17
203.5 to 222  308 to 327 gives 1.20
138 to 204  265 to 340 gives 1.35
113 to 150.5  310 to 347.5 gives 1.49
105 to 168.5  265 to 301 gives 1.32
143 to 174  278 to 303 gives 1.40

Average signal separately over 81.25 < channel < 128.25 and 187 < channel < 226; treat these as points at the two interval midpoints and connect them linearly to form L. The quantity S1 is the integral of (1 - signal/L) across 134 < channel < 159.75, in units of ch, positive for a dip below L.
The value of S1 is 4.7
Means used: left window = 3.15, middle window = 2.73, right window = 3.59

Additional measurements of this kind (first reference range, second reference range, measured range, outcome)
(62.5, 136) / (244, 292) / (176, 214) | 1.2 ch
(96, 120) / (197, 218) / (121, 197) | 5.5 ch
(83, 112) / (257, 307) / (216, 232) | 0.6 ch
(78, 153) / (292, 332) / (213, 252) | 1.0 ch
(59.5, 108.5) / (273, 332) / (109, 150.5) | 4.0 ch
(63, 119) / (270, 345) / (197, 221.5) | 0.8 ch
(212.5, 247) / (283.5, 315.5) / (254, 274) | -0.3 ch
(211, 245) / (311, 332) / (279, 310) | 0.3 ch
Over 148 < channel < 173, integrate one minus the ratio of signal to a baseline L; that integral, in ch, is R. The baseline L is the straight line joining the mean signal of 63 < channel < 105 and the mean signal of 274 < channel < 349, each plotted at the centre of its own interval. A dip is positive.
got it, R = 3.1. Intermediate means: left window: 3.07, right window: 4.3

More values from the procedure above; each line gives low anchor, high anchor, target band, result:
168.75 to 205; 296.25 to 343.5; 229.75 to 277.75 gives 0.2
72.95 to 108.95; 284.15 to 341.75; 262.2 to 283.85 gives 0.2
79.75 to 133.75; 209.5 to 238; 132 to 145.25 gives 1.4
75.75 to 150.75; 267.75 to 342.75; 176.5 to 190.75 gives 0.6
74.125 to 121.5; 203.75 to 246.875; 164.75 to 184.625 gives 0.8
